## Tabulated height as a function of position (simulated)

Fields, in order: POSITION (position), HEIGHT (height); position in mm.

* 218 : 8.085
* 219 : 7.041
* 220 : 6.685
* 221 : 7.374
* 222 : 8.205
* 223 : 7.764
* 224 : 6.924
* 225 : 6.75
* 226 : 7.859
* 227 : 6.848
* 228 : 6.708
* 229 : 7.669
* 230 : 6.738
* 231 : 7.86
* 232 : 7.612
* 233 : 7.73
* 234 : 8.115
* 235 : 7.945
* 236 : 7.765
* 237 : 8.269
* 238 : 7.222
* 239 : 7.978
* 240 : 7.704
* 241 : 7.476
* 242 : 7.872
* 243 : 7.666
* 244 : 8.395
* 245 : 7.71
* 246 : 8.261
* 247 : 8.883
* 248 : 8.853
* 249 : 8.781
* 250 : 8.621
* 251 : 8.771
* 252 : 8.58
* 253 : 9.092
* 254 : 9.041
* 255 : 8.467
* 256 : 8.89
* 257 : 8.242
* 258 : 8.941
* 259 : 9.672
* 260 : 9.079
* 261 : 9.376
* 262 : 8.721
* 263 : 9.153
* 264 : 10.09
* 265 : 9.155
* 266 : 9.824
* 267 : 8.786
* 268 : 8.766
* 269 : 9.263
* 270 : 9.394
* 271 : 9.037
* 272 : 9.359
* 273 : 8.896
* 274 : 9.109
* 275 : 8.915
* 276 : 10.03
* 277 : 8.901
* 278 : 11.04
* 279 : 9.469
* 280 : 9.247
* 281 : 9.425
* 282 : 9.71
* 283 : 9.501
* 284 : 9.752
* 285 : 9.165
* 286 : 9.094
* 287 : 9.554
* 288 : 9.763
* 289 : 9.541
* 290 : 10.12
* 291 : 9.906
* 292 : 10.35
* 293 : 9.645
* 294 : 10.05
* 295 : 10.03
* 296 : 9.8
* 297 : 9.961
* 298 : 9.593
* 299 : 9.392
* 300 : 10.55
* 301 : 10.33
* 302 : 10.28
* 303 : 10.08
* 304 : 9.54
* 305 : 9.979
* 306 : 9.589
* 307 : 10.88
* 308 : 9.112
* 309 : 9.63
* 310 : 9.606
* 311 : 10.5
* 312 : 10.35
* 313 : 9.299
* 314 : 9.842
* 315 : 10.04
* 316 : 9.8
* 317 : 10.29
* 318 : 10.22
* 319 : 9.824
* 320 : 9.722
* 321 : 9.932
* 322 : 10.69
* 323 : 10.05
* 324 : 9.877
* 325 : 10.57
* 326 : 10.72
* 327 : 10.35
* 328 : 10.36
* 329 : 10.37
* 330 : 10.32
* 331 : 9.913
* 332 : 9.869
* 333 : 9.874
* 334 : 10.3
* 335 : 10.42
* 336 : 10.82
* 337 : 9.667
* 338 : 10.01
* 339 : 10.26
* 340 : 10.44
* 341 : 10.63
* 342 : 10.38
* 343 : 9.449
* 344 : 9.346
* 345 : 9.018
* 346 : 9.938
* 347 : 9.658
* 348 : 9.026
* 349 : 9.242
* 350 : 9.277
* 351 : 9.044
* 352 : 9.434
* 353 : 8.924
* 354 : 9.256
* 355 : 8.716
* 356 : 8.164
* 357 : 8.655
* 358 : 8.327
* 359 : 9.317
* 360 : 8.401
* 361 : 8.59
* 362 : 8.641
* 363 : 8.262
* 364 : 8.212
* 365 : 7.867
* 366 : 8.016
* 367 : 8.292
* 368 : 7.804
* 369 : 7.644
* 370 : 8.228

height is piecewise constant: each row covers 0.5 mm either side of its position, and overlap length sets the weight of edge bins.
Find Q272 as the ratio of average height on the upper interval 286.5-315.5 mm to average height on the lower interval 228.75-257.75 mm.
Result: 1.21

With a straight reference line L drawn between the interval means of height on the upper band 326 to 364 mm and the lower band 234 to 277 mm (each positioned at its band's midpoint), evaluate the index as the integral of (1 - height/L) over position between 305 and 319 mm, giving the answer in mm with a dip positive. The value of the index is -1.1 mm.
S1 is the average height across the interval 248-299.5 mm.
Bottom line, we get 9.35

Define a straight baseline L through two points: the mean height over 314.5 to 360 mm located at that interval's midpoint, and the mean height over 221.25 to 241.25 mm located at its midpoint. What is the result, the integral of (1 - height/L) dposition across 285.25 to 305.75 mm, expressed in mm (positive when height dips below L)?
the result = -2.2 mm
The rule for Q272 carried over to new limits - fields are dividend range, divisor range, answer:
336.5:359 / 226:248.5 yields 1.21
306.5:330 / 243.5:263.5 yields 1.15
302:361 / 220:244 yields 1.29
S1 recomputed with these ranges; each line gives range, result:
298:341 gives 10.1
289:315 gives 9.93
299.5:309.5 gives 10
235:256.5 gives 8.29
